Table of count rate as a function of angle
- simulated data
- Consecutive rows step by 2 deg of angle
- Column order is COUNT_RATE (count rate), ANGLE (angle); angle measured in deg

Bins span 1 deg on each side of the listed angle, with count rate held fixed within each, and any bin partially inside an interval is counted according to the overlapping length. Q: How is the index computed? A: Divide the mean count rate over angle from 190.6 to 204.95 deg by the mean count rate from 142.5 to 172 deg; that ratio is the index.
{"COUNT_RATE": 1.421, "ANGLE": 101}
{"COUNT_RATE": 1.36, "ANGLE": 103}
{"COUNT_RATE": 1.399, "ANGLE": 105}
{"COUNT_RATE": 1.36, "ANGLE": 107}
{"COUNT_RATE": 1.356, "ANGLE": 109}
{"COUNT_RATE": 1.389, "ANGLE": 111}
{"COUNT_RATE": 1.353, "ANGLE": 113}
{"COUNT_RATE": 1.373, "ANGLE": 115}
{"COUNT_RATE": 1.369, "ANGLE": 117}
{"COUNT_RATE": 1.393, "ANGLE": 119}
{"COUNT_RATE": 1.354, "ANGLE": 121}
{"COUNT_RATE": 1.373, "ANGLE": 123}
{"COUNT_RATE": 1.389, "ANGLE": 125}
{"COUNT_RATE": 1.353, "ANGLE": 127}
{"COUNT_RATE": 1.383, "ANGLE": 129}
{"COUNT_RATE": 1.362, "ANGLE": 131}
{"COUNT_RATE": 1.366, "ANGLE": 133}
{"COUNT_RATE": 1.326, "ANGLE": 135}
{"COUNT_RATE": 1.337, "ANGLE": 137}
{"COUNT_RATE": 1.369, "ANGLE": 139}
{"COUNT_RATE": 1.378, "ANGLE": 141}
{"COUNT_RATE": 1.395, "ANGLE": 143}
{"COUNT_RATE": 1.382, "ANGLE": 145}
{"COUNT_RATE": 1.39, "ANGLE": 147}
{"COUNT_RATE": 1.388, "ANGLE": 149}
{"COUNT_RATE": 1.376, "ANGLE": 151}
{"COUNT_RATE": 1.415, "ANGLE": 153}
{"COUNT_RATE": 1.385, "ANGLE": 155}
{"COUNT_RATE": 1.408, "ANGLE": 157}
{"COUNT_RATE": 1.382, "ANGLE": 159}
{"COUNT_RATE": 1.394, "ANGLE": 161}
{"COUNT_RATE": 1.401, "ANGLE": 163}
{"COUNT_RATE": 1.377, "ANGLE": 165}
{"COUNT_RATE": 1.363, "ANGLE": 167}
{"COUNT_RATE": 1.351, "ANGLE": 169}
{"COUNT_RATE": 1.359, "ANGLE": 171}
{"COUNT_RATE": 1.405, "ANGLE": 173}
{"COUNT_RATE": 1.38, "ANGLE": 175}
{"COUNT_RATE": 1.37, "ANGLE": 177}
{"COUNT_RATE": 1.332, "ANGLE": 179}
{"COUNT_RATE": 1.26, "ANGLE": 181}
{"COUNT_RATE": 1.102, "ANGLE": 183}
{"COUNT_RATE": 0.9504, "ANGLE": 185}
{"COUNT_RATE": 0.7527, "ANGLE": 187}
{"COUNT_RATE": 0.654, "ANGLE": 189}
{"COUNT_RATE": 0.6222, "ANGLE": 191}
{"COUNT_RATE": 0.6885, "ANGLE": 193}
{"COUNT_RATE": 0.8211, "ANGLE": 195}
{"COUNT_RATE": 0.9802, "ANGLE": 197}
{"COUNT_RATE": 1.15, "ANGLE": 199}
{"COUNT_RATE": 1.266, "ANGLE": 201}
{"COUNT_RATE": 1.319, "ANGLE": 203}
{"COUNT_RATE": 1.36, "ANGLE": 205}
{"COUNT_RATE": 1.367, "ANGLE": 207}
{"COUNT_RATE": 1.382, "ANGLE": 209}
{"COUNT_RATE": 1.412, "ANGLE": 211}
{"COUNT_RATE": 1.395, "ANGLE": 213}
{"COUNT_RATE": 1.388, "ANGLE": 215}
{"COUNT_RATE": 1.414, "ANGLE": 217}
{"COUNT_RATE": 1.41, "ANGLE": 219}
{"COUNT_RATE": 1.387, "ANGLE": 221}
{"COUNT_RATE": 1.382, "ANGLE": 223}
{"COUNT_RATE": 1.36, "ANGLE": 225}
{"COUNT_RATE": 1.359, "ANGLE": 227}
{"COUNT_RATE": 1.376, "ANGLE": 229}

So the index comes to 0.74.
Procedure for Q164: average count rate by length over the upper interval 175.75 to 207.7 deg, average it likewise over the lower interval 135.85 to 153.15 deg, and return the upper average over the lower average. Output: 0.8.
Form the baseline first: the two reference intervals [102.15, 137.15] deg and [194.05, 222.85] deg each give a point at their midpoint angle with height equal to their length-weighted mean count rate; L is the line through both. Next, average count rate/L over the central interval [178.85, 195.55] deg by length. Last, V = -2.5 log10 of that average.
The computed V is 0.42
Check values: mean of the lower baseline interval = 1.37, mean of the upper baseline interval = 1.29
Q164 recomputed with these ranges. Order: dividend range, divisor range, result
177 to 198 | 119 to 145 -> 0.69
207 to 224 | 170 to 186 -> 1.10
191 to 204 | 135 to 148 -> 0.73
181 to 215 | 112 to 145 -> 0.80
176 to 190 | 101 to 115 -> 0.77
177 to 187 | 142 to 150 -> 0.82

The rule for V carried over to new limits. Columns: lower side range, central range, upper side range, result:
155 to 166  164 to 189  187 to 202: -0.06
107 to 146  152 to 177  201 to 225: -0.01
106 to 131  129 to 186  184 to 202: -0.22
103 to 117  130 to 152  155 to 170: 0.01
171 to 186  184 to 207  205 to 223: 0.33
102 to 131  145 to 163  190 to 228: -0.06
